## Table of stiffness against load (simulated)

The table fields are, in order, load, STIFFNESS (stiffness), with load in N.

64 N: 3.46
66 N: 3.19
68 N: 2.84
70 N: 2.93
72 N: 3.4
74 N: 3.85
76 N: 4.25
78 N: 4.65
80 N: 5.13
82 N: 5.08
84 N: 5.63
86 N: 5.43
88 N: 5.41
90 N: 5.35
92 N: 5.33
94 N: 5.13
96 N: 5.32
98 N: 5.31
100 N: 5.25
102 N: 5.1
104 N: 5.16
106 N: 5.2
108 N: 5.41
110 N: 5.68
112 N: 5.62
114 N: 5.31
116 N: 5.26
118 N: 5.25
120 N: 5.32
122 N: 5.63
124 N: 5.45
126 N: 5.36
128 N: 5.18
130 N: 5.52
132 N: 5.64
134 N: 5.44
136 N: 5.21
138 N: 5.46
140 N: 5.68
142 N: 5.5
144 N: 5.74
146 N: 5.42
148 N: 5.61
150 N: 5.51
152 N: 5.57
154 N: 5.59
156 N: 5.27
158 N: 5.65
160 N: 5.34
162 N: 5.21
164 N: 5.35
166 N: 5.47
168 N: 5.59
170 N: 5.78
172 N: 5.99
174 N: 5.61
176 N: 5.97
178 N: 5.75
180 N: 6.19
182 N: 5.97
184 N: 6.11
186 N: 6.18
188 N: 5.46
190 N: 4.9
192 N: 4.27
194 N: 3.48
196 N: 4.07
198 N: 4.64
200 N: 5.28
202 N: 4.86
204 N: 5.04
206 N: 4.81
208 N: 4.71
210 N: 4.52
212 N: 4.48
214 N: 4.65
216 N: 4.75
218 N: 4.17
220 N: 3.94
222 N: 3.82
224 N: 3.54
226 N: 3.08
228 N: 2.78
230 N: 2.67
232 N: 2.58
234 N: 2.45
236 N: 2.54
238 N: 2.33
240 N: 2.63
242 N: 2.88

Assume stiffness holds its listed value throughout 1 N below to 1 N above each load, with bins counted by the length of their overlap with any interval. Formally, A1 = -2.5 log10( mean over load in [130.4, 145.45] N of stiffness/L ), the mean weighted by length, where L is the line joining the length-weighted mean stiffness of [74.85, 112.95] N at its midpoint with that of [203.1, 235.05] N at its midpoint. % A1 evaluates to -0.16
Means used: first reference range 5.23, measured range 5.52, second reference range 3.87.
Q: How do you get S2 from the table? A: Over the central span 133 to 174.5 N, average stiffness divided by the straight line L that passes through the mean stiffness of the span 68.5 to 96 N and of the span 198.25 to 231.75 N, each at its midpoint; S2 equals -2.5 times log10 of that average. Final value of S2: -0.24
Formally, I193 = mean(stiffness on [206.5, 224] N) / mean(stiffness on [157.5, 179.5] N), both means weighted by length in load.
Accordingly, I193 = 0.77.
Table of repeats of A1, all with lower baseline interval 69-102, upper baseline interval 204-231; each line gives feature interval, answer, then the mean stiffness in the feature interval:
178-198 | -0.22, 5.18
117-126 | -0.17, 5.41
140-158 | -0.24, 5.54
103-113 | -0.15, 5.41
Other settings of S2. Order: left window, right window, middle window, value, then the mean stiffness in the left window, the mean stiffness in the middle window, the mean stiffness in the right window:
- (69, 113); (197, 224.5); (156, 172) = -0.17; 4.98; 5.5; 4.53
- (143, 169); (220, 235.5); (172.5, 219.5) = -0.22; 5.49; 5.04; 3.04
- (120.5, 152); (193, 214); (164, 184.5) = -0.17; 5.49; 5.81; 4.59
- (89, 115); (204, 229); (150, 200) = -0.18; 5.32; 5.39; 4.14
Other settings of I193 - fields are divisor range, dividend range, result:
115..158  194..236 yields 0.73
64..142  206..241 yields 0.71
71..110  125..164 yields 1.08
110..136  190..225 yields 0.82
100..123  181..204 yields 0.94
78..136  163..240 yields 0.85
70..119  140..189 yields 1.12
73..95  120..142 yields 1.09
